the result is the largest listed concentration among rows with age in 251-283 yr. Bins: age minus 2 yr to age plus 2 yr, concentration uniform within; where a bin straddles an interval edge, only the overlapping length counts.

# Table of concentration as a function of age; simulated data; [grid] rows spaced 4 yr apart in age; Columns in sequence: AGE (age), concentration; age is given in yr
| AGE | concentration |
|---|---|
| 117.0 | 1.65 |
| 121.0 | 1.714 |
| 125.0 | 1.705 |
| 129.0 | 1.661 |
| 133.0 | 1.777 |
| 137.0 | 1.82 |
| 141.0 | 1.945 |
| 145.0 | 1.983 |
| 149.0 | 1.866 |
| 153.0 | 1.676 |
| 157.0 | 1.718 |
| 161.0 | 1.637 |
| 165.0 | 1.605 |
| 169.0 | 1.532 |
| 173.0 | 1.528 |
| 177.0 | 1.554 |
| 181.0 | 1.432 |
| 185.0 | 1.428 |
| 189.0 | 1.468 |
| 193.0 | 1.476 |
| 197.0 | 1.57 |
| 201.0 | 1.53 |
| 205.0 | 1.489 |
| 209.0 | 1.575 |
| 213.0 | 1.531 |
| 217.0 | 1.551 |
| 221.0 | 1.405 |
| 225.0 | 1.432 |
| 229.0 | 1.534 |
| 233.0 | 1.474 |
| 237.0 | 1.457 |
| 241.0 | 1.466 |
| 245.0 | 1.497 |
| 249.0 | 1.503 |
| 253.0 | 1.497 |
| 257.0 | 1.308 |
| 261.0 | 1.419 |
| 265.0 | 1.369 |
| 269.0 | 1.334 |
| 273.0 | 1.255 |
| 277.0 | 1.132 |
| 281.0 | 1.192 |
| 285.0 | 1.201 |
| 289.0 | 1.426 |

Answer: 1.497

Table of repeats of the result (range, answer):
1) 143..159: 1.983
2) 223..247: 1.534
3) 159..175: 1.637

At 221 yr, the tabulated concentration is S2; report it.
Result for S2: 1.405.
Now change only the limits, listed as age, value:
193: 1.476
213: 1.531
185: 1.428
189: 1.468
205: 1.489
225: 1.432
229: 1.534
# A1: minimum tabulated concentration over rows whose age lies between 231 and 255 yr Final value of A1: 1.457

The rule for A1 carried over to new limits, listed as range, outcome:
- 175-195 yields 1.428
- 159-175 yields 1.528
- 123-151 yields 1.661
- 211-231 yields 1.405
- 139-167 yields 1.605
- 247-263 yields 1.308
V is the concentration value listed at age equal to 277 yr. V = 1.132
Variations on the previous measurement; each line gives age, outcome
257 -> 1.308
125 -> 1.705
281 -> 1.192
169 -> 1.532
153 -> 1.676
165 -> 1.605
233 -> 1.474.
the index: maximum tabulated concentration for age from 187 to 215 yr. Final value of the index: 1.575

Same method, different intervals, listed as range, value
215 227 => 1.551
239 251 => 1.503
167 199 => 1.57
